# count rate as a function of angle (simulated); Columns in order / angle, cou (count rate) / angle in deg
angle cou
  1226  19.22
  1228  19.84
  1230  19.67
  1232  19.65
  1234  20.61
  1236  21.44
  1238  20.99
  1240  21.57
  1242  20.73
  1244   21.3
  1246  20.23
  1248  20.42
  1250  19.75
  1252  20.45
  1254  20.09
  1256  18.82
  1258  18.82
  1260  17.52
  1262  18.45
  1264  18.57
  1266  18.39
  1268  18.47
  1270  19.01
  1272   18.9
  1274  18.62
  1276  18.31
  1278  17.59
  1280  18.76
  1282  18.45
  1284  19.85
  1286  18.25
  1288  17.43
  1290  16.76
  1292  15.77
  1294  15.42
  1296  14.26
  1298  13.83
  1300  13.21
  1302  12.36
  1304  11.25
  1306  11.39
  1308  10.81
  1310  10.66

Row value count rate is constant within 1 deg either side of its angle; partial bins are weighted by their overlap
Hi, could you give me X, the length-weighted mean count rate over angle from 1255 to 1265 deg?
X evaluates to 18.4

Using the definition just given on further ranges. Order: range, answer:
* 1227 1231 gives 19.8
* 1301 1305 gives 11.8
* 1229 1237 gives 20.3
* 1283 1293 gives 17.6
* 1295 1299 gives 14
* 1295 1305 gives 13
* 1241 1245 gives 21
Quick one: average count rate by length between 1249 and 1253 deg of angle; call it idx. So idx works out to 20.1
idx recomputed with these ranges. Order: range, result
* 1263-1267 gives 18.5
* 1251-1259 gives 19.5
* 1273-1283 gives 18.3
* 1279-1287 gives 18.8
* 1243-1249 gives 20.7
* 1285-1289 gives 17.8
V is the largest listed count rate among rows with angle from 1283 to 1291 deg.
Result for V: 19.85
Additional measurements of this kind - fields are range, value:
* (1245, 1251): 20.42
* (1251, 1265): 20.45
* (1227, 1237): 21.44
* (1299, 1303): 13.21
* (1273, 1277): 18.62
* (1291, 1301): 15.77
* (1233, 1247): 21.57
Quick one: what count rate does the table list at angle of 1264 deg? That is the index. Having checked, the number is 18.57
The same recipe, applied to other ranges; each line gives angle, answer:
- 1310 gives 10.66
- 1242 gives 20.73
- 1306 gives 11.39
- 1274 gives 18.62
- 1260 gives 17.52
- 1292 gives 15.77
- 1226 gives 19.22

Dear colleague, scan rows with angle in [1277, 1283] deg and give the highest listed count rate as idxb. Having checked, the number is 18.76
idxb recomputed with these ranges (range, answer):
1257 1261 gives 18.82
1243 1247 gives 21.3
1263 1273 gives 19.01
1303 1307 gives 11.39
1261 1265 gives 18.57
